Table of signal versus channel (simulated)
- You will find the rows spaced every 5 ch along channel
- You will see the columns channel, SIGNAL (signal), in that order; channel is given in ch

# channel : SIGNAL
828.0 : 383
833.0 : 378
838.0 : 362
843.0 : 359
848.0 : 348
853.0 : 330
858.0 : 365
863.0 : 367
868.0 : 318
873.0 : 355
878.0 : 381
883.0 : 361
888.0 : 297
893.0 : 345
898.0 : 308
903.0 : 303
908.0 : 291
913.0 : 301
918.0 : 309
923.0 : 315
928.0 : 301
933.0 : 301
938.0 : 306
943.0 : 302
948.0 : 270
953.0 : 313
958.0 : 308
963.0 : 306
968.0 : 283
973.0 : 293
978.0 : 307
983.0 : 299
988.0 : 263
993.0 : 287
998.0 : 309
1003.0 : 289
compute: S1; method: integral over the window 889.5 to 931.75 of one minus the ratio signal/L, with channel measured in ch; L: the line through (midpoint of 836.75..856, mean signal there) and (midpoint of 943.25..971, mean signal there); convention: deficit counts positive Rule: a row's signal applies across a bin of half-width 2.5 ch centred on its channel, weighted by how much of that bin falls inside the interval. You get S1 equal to 1.3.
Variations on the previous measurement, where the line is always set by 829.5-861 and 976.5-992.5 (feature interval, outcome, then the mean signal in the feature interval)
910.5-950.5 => 1.9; 301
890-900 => 0.2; 326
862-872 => 0.2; 341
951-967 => -0.3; 306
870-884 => -0.9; 364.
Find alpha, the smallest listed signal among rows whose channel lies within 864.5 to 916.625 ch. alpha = 291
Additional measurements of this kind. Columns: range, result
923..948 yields 270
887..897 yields 297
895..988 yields 263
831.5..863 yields 330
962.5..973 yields 283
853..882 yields 318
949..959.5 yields 308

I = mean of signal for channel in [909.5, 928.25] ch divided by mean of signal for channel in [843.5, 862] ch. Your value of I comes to 0.9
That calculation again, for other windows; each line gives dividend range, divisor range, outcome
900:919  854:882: 0.84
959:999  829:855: 0.82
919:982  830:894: 0.85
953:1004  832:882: 0.83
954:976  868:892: 0.87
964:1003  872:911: 0.89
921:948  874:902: 0.89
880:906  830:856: 0.91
